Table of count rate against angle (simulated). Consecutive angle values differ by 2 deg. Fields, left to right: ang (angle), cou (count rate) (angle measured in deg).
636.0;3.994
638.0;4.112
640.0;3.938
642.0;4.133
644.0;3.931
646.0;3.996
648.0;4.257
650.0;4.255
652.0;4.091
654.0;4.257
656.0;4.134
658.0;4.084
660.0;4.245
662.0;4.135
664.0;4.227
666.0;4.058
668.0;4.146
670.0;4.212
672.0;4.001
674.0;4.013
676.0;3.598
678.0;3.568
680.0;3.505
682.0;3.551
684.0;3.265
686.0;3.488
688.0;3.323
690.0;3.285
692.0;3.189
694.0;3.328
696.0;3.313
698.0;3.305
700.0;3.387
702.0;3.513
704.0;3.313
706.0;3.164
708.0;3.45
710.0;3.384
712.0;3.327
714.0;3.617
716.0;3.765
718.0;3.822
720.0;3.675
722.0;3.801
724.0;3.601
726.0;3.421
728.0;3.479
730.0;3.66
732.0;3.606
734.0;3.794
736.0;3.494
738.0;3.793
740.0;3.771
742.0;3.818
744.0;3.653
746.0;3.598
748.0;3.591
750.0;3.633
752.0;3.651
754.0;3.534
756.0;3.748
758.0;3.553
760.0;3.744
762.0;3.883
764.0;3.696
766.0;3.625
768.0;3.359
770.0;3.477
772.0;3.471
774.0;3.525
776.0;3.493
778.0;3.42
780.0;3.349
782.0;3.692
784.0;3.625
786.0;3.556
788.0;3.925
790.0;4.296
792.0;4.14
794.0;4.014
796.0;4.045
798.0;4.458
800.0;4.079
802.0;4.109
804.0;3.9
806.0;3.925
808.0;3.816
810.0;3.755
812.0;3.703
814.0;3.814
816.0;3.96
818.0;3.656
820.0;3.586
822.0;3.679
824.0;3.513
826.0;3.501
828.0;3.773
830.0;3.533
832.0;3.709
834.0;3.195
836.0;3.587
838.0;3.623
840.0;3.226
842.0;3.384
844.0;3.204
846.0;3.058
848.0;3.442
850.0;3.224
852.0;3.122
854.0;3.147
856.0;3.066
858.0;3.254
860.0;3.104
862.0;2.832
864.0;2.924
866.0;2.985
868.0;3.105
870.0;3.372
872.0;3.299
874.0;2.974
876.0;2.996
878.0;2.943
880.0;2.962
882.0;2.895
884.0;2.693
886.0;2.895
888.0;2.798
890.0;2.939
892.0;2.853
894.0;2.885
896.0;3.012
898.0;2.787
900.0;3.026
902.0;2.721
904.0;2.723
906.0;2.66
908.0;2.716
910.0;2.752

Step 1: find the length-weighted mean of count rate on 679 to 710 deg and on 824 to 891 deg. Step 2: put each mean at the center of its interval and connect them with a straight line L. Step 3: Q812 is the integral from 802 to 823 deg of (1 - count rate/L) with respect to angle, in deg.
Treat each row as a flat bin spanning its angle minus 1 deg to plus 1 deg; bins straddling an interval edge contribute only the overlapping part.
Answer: -3.7 deg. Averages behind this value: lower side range 3.36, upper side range 3.18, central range 3.8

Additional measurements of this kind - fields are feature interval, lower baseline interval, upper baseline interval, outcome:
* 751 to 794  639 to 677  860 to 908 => -2.05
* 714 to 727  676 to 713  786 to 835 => -0.74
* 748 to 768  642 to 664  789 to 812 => 2.02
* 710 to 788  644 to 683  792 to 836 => 5.57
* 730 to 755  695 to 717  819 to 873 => -2.03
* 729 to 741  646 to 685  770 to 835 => 0.55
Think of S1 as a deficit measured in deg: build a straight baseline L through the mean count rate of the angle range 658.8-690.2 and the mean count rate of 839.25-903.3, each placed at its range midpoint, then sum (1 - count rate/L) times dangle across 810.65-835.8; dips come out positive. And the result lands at -3.2 deg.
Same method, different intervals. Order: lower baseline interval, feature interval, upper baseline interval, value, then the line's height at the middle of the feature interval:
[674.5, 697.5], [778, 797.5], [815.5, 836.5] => -1.6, 3.55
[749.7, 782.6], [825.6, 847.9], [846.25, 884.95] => -1.5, 3.22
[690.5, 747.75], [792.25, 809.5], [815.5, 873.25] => -3.2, 3.41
